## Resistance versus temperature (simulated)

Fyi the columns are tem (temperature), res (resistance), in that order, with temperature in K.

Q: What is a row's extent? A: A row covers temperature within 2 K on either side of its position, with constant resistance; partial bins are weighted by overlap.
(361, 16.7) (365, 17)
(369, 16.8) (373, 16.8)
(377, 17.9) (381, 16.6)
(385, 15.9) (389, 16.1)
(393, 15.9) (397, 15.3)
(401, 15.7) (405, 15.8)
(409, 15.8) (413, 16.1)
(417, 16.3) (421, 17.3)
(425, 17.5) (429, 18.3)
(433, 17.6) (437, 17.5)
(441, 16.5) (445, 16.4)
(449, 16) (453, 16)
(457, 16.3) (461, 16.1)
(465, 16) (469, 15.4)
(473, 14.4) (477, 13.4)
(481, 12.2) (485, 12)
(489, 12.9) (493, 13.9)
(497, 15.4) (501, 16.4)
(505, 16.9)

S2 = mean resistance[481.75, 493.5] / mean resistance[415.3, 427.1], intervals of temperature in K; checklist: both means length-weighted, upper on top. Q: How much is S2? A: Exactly 0.75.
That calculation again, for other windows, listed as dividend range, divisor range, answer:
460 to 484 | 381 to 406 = 0.91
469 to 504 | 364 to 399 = 0.85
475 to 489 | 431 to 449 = 0.75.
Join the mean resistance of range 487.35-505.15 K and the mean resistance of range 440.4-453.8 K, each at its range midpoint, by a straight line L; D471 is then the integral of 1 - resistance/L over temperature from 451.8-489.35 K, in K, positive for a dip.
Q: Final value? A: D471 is 2.7 K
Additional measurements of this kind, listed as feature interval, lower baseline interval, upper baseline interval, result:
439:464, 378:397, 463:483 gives -2.5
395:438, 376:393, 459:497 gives -2.8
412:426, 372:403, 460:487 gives -1.2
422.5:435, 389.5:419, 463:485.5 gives -2.1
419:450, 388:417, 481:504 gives -4.0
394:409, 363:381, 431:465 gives 1.1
